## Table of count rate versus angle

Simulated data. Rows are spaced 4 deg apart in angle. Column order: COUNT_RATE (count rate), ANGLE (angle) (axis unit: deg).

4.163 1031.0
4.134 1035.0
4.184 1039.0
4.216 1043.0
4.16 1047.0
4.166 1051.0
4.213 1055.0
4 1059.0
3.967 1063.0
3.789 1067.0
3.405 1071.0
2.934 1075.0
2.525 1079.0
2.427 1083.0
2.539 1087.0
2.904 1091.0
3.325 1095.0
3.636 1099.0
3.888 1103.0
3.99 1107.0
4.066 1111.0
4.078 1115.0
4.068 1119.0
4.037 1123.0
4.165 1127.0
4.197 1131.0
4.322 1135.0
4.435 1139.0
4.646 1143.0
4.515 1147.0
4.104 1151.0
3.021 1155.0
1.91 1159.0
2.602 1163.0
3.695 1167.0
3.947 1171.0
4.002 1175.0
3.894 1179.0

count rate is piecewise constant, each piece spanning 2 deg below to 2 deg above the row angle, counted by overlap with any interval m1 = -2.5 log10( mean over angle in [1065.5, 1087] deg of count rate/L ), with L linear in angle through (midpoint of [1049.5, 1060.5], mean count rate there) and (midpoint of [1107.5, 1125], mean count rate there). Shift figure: 0.36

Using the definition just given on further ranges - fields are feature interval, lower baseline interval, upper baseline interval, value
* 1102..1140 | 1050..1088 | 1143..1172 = -0.20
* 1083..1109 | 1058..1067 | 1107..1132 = 0.21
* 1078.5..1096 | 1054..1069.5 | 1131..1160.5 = 0.40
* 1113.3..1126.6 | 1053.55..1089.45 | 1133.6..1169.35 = -0.15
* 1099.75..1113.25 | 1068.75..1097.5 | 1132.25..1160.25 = -0.21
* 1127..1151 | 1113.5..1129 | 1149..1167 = -0.23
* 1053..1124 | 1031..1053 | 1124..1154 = 0.19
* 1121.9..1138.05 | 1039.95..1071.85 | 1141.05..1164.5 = -0.17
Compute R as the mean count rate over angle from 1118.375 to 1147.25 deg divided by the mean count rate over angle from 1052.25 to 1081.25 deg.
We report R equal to 1.21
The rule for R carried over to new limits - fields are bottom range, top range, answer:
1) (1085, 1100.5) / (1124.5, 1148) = 1.42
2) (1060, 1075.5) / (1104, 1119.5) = 1.12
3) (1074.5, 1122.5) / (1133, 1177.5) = 1.10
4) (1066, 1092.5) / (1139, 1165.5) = 1.22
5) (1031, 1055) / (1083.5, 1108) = 0.79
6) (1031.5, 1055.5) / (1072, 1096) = 0.67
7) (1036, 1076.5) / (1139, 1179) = 0.93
